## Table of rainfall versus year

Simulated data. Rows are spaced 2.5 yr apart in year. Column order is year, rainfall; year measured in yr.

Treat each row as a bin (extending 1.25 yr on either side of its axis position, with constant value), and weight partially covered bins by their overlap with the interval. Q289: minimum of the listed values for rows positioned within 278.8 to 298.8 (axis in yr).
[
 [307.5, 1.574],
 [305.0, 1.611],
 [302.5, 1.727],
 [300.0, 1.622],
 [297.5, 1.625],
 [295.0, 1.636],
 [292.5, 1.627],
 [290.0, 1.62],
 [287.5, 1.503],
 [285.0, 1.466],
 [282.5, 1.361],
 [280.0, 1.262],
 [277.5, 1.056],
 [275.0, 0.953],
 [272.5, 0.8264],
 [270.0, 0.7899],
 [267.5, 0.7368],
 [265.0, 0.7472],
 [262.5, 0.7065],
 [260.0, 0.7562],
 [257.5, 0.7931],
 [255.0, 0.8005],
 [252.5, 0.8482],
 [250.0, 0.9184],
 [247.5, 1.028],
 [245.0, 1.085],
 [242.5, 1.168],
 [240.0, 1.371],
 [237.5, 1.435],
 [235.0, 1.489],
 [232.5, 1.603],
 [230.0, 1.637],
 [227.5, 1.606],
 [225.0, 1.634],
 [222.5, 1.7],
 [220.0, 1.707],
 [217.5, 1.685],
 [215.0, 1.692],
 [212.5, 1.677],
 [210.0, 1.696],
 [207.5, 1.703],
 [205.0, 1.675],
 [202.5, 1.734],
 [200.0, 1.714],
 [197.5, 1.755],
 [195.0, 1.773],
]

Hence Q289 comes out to 1.262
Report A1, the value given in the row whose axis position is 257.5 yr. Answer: 0.7931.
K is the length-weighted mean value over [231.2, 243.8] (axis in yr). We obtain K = 1.41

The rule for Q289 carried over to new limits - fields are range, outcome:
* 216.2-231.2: 1.606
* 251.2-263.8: 0.7065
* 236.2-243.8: 1.168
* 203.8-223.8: 1.675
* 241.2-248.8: 1.028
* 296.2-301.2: 1.622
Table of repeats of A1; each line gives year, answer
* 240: 1.371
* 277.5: 1.056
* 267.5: 0.7368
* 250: 0.9184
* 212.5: 1.677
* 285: 1.466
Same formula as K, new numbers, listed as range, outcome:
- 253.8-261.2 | 0.783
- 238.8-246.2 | 1.21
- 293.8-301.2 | 1.63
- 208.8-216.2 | 1.69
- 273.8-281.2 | 1.09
